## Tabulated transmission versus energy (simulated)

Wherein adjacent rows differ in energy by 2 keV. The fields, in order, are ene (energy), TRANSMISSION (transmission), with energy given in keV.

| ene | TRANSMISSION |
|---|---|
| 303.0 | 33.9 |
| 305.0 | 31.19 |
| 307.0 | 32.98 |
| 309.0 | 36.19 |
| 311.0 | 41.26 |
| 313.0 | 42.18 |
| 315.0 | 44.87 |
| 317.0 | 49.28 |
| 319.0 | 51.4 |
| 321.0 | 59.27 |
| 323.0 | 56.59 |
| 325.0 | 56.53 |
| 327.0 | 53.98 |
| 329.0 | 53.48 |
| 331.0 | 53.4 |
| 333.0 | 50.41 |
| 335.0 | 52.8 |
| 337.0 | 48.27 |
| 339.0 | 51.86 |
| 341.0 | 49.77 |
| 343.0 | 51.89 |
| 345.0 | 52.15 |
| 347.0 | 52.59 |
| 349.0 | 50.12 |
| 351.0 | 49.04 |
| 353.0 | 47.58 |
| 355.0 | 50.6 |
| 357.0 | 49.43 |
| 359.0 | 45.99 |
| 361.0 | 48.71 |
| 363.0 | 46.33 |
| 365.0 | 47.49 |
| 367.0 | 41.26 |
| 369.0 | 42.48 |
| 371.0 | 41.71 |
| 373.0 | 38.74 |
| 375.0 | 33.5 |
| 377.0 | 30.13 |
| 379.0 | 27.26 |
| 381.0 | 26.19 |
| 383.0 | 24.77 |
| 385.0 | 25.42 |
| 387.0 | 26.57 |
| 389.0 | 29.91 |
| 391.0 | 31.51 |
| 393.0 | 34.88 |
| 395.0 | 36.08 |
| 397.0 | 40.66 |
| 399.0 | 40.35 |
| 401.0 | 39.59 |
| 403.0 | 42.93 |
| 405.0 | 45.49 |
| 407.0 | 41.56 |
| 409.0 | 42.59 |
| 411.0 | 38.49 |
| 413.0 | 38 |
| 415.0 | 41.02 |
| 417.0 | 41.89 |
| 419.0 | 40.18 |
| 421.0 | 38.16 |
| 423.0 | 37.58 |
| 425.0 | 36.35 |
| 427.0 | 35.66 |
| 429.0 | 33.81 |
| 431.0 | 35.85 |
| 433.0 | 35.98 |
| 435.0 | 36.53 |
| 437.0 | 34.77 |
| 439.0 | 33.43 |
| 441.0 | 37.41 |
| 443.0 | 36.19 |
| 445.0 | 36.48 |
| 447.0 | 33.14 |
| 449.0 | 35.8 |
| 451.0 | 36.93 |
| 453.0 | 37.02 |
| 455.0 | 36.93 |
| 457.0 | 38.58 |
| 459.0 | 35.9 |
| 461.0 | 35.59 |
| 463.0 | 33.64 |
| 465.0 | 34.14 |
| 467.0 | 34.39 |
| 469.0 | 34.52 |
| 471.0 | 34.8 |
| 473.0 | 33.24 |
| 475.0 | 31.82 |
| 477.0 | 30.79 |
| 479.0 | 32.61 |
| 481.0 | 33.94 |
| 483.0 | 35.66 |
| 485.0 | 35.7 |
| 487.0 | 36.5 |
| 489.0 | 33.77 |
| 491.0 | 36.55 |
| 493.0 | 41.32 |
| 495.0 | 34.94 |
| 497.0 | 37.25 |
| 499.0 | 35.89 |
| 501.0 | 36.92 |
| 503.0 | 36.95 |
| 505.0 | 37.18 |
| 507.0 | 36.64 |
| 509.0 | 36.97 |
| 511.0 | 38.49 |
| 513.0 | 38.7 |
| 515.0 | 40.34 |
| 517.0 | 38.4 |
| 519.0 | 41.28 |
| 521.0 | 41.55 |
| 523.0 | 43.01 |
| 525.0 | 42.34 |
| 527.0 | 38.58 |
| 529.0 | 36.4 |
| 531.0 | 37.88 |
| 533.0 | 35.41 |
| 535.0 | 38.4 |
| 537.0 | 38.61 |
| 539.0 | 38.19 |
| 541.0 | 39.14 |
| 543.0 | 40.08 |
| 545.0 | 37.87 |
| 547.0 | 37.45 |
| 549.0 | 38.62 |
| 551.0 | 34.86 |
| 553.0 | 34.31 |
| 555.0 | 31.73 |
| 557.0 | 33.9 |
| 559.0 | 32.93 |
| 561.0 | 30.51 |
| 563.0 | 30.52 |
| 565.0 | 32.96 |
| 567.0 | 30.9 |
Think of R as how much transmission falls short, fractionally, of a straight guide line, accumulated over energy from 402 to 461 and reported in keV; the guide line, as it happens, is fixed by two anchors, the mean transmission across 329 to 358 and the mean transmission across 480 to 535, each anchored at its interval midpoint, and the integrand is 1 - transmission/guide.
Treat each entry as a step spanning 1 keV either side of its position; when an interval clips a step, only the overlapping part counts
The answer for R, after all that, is 8.2 keV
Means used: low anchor 50.8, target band 37.7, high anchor 37.7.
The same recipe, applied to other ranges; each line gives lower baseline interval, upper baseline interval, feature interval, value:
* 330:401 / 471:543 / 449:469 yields 1.5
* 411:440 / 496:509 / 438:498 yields 2.7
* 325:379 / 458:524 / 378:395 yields 6.0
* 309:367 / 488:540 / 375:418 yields 9.7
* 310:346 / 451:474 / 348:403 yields 8.3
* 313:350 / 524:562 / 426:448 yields 4.4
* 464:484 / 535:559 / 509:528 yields -2.5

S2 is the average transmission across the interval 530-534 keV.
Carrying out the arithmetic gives 36.6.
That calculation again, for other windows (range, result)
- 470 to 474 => 34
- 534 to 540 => 38.4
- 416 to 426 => 38.8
